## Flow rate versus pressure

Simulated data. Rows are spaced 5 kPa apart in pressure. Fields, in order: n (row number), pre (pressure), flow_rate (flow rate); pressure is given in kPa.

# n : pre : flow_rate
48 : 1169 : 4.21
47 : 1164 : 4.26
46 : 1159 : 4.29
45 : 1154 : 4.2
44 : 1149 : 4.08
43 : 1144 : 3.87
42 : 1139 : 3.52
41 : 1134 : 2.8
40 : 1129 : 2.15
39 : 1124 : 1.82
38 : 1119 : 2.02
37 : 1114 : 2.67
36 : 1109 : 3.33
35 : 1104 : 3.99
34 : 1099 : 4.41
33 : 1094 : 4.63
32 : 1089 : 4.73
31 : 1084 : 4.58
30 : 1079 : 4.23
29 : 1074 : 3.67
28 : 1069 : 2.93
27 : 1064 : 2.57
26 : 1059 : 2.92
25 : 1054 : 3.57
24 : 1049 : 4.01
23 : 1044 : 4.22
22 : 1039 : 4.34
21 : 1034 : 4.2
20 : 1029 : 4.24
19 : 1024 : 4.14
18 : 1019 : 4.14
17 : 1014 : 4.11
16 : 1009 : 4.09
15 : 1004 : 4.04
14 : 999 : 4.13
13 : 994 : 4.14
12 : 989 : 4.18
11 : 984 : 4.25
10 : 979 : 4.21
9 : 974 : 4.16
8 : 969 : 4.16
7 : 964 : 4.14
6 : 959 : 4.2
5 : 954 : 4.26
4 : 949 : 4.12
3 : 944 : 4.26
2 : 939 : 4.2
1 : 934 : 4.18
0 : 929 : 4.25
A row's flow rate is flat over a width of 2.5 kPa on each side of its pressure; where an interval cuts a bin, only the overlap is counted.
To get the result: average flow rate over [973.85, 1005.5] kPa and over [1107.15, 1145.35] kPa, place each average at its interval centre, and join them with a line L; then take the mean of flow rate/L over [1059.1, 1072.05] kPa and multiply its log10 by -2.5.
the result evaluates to 0.19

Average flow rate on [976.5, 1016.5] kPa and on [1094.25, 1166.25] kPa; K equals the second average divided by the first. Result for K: 0.8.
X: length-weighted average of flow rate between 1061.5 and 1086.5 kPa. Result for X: 3.6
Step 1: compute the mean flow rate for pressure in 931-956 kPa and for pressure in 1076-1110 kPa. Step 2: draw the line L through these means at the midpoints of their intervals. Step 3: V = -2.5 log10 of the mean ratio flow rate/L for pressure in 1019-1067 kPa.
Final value 0.12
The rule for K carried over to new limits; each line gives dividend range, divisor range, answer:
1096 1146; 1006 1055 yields 0.74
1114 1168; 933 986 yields 0.79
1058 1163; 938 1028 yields 0.84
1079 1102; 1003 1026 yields 1.10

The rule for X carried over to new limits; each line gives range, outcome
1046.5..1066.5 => 3.27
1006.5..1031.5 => 4.14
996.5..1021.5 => 4.1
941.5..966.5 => 4.2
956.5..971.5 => 4.17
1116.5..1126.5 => 1.92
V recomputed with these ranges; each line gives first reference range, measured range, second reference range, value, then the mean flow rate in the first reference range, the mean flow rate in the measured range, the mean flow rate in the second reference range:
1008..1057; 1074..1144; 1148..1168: 0.20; 4.09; 3.48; 4.22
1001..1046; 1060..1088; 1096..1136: -0.05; 4.17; 3.62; 2.92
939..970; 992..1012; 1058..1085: -0.06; 4.19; 4.1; 3.45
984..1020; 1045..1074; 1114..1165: 0.14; 4.13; 3.29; 3.24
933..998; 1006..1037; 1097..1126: -0.11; 4.19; 4.15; 3.04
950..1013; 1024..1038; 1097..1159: -0.10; 4.16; 4.22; 3.27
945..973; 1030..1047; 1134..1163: -0.05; 4.18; 4.24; 3.9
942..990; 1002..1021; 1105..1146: -0.08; 4.19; 4.1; 2.8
